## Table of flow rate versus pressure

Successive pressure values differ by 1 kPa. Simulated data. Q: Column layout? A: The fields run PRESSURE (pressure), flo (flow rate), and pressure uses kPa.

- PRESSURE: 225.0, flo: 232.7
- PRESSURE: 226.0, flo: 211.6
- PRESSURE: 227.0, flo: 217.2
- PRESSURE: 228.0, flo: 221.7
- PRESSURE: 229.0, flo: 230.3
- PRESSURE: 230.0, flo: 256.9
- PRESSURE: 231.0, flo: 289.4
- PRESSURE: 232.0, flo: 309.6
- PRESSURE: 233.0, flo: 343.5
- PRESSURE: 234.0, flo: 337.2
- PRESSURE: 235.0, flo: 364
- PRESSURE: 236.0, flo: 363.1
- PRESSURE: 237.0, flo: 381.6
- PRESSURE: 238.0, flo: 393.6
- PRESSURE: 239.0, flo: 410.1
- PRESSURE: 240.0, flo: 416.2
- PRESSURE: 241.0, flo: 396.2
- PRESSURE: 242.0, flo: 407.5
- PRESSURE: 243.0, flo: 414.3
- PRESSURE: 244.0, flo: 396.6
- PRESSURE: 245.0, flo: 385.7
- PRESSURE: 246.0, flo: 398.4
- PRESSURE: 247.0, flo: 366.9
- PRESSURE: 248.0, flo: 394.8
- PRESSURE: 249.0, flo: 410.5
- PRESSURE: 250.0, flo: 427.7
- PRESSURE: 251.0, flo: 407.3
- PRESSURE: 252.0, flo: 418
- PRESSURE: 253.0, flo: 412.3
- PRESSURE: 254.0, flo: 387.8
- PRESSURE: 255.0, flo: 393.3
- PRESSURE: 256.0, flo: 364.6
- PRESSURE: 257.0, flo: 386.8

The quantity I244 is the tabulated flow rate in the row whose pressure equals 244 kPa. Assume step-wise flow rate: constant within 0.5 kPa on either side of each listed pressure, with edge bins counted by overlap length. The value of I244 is 396.6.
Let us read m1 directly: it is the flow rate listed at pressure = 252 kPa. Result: 418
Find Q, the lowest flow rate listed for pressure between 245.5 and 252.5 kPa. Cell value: 366.9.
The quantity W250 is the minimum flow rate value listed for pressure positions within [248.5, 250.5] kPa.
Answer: 410.5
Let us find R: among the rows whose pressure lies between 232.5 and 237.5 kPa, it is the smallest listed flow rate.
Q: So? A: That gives 337.2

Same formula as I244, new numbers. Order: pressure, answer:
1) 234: 337.2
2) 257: 386.8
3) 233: 343.5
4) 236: 363.1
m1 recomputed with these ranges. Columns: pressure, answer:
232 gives 309.6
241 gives 396.2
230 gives 256.9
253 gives 412.3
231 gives 289.4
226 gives 211.6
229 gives 230.3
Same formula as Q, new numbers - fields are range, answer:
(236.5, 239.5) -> 381.6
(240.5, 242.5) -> 396.2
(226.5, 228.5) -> 217.2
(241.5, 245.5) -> 385.7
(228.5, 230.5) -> 230.3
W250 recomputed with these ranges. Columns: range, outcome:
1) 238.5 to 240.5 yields 410.1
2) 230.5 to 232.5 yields 289.4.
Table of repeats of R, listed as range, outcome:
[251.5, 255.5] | 387.8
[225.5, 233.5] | 211.6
